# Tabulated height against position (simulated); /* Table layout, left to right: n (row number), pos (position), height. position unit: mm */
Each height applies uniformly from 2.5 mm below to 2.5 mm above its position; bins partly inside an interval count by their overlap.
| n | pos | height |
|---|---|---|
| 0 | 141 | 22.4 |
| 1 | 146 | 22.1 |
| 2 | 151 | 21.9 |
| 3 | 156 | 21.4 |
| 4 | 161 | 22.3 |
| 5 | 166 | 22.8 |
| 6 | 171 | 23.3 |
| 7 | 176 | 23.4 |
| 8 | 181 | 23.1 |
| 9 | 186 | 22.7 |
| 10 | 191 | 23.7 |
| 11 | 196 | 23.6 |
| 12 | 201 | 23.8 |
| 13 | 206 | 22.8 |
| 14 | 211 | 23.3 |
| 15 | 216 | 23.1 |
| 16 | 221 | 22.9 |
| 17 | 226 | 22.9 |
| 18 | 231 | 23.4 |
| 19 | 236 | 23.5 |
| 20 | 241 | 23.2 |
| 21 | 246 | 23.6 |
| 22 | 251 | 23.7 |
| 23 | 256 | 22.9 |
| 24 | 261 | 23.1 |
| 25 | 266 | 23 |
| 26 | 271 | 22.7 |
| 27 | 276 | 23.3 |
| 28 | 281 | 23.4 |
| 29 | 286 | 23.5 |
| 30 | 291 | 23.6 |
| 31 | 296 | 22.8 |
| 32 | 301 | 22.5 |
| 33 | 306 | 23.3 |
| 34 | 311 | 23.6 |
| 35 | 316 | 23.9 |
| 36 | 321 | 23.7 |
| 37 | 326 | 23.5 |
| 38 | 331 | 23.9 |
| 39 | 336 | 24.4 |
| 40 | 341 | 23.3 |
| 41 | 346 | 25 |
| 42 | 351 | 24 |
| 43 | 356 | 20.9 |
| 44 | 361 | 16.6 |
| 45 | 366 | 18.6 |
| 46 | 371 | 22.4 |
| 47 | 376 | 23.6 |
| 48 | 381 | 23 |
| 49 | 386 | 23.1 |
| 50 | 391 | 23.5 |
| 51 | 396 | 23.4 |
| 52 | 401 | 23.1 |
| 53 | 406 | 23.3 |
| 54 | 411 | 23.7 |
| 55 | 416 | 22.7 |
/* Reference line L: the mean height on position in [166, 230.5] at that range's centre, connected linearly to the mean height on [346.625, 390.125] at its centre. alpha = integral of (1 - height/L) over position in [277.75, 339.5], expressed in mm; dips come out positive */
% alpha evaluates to -3.45 mm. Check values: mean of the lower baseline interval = 23.2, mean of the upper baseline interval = 21.7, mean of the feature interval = 23.5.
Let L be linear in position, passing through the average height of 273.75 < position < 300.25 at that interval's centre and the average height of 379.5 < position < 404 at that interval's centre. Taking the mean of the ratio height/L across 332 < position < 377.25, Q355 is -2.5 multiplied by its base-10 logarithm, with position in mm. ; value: 0.05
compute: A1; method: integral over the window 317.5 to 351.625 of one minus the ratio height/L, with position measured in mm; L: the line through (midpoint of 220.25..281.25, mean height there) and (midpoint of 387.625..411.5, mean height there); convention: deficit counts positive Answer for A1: -1.0 mm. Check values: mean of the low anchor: 23.2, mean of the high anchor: 23.4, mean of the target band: 24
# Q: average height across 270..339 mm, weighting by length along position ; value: 23.5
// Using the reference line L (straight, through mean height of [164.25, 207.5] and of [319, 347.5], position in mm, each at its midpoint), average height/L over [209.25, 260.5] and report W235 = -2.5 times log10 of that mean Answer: 0.011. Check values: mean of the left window 23.3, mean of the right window 23.9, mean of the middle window 23.2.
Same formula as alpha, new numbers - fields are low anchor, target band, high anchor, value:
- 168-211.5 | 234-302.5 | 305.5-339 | 1.1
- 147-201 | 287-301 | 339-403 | -0.4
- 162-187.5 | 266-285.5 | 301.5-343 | 0.2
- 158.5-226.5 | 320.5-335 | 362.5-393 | -0.9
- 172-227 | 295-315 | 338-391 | -0.5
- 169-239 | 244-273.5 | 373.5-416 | 0.1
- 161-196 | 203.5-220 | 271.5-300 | 0.1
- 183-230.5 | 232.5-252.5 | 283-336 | -0.2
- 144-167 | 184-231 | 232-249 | -0.7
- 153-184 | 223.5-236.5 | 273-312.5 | -0.1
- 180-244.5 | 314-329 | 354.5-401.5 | -1.0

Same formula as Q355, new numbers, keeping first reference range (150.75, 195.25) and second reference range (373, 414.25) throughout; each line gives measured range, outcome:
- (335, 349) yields -0.05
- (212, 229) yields 0.00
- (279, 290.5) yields -0.02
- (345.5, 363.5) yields 0.10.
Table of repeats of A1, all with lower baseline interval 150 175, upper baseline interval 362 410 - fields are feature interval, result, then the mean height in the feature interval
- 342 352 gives -0.8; 24.4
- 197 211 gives -0.6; 23.3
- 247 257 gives -0.4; 23.4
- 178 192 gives -0.4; 23.1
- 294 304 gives -0.1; 22.7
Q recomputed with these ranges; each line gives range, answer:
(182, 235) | 23.2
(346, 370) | 20.7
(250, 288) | 23.2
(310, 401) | 22.8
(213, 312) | 23.2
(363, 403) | 22.5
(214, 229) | 23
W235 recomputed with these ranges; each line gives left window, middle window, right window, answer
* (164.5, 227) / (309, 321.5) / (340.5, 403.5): -0.05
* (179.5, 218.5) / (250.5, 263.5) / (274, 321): 0.01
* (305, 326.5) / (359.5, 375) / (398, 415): 0.18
